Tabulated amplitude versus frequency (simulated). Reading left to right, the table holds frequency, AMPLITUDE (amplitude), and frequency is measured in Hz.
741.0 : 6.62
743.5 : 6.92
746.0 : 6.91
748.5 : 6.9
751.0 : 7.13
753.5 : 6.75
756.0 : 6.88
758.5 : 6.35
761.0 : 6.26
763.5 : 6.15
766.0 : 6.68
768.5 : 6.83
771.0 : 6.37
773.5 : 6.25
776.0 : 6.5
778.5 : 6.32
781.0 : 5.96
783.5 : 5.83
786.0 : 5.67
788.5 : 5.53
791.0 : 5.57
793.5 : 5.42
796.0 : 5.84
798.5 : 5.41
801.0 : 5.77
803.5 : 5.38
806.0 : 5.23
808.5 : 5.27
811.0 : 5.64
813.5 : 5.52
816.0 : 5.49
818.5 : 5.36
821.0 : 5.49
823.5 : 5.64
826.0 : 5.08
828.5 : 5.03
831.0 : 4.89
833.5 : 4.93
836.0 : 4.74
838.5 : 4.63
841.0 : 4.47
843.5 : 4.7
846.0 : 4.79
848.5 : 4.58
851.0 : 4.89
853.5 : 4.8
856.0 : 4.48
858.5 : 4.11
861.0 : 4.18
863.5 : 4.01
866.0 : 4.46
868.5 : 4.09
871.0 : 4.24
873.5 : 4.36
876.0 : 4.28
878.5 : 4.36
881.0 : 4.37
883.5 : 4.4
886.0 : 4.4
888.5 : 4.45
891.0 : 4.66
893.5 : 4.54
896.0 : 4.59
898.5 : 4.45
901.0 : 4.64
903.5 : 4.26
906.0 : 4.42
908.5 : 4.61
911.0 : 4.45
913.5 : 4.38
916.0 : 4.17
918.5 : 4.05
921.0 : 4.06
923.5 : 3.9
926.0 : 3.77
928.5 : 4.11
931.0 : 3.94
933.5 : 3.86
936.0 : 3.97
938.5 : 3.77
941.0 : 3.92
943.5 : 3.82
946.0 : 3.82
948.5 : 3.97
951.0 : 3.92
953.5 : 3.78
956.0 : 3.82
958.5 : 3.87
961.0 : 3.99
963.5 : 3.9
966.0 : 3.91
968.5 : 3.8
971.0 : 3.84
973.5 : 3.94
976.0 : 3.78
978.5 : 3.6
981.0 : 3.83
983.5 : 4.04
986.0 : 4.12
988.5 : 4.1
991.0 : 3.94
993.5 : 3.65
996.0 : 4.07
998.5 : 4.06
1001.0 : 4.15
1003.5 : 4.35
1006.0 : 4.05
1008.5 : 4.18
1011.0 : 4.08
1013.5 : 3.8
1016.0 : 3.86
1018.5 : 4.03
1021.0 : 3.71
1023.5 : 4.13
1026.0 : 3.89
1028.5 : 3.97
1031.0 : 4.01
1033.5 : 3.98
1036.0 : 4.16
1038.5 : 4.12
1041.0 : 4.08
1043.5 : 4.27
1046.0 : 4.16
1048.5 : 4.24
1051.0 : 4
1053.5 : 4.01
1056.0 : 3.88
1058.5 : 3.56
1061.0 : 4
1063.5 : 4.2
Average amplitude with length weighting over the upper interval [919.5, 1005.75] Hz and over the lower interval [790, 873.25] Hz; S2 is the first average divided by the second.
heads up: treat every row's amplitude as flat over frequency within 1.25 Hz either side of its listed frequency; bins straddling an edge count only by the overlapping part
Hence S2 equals 0.8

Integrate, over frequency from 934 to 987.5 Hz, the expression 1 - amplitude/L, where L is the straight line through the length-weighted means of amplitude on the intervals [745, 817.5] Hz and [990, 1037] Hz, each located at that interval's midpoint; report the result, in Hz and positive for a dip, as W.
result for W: 7.0 Hz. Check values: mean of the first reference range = 6.06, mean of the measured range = 3.88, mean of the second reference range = 4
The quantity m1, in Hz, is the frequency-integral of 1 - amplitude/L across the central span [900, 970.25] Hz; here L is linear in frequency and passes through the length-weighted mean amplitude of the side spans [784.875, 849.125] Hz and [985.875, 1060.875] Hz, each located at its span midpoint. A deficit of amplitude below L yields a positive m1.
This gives 8.0 Hz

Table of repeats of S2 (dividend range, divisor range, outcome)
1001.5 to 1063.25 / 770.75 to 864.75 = 0.77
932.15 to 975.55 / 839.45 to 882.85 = 0.88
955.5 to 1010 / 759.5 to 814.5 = 0.67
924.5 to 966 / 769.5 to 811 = 0.67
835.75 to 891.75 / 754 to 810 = 0.74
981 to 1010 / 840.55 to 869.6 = 0.91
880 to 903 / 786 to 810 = 0.82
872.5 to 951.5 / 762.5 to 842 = 0.75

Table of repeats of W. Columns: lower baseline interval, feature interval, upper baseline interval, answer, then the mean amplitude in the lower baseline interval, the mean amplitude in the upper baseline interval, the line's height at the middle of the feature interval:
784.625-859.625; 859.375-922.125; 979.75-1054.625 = 5.27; 5.15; 4.03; 4.76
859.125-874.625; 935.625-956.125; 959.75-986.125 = 0.52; 4.22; 3.88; 3.96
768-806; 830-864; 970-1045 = 4.85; 5.87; 3.99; 5.36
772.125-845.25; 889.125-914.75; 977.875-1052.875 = 1.59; 5.43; 4.02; 4.8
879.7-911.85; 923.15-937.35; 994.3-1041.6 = 1.40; 4.48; 4.03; 4.35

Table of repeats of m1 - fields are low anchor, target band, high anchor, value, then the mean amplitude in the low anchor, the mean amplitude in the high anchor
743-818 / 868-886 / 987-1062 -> 3.2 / 6.08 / 4.02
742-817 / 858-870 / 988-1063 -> 2.7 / 6.09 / 4.02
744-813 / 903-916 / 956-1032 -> 1.1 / 6.11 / 3.95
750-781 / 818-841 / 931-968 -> 2.3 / 6.51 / 3.88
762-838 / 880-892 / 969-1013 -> 1.1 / 5.65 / 3.98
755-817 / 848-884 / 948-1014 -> 5.2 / 5.92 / 3.95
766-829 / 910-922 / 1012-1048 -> 1.6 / 5.72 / 4.02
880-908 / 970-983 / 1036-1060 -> 1.3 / 4.48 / 4.04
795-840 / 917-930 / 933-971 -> 0.6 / 5.29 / 3.87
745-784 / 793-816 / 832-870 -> 0.4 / 6.51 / 4.52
